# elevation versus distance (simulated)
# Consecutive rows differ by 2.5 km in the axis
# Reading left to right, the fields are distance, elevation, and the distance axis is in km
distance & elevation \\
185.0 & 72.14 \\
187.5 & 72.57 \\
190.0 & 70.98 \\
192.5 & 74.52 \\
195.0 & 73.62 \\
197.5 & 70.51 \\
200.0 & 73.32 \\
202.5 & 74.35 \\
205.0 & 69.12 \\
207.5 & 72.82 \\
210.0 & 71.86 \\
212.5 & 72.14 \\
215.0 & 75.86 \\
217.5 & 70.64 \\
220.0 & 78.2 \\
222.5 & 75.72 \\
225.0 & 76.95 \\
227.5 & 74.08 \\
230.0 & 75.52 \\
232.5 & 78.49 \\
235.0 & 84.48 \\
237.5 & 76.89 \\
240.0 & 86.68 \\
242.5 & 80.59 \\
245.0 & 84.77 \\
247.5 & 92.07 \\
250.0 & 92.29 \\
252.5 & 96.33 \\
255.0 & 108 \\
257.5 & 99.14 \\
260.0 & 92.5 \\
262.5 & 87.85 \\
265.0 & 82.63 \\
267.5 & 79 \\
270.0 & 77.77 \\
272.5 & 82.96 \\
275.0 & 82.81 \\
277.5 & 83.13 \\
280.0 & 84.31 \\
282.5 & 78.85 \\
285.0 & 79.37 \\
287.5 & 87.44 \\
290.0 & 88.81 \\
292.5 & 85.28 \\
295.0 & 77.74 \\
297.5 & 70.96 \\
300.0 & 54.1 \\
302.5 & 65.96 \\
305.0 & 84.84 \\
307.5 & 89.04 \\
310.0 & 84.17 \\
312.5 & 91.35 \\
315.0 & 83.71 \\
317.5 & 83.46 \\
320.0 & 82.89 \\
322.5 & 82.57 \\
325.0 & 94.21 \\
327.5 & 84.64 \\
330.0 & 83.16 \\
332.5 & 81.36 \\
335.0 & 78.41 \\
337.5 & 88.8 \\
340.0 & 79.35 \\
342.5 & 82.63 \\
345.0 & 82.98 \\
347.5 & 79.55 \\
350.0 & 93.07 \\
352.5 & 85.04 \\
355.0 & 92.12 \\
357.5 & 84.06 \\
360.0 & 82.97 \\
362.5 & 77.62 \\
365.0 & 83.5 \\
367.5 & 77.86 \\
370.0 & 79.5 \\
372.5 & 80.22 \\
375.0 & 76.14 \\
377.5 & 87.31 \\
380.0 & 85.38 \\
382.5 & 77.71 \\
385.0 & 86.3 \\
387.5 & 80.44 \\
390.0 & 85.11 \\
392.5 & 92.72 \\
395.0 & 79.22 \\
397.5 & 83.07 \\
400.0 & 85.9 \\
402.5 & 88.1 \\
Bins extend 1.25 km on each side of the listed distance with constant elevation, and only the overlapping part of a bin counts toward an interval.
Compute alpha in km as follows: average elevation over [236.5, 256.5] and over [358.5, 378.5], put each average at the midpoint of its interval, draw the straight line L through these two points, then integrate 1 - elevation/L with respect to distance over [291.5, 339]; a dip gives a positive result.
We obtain 1.8 km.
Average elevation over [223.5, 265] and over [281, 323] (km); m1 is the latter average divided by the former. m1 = 0.93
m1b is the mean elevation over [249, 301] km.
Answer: 84.5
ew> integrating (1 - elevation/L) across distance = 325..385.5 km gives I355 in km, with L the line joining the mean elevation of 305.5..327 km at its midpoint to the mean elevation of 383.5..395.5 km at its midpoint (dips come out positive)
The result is 1.8 km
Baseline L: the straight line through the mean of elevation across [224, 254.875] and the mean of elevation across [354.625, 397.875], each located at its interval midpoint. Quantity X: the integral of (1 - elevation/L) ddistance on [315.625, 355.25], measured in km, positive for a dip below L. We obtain -0.6 km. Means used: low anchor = 84.2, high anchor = 82.7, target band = 84.4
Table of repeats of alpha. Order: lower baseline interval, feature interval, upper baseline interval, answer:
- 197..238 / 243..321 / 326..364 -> -4.96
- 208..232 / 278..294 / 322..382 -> -0.99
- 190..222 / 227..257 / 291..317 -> -4.47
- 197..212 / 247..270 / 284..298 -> -3.84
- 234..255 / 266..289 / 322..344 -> 1.25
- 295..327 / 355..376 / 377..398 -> 0.52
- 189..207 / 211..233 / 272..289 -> 0.08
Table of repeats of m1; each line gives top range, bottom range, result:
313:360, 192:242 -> 1.12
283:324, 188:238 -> 1.09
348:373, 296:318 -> 1.07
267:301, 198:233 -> 1.08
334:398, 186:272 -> 1.04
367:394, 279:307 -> 1.06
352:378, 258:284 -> 0.98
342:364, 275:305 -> 1.08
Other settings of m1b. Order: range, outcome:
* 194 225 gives 73.3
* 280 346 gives 81.8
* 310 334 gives 85.1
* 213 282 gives 83.5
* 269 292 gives 83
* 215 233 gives 75.6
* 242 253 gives 89.3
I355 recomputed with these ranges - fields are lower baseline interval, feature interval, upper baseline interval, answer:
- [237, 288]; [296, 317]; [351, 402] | 1.7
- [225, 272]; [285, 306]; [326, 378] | 1.9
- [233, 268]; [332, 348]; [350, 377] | 0.4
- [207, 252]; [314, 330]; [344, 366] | -0.4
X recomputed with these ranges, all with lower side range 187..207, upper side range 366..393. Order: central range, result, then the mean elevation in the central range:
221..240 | -0.98 km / 78.1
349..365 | -0.87 km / 85.5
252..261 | -2.83 km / 99.4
